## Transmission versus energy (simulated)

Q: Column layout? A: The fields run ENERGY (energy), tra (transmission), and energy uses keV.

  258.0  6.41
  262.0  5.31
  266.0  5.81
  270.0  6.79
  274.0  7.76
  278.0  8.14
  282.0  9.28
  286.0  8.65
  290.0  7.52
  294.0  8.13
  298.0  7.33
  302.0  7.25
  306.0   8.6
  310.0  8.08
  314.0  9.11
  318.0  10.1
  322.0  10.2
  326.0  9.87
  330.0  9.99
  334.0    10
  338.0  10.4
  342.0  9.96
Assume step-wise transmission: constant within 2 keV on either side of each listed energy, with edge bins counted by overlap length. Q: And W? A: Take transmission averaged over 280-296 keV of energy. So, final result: 8.39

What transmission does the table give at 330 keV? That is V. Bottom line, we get 9.99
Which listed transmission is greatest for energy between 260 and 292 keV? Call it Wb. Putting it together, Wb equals 9.28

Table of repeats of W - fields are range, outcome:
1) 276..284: 8.71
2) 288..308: 7.77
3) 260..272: 5.97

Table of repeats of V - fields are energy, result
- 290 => 7.52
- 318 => 10.1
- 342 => 9.96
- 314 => 9.11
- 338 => 10.4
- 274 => 7.76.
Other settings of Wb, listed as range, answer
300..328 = 10.2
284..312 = 8.65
